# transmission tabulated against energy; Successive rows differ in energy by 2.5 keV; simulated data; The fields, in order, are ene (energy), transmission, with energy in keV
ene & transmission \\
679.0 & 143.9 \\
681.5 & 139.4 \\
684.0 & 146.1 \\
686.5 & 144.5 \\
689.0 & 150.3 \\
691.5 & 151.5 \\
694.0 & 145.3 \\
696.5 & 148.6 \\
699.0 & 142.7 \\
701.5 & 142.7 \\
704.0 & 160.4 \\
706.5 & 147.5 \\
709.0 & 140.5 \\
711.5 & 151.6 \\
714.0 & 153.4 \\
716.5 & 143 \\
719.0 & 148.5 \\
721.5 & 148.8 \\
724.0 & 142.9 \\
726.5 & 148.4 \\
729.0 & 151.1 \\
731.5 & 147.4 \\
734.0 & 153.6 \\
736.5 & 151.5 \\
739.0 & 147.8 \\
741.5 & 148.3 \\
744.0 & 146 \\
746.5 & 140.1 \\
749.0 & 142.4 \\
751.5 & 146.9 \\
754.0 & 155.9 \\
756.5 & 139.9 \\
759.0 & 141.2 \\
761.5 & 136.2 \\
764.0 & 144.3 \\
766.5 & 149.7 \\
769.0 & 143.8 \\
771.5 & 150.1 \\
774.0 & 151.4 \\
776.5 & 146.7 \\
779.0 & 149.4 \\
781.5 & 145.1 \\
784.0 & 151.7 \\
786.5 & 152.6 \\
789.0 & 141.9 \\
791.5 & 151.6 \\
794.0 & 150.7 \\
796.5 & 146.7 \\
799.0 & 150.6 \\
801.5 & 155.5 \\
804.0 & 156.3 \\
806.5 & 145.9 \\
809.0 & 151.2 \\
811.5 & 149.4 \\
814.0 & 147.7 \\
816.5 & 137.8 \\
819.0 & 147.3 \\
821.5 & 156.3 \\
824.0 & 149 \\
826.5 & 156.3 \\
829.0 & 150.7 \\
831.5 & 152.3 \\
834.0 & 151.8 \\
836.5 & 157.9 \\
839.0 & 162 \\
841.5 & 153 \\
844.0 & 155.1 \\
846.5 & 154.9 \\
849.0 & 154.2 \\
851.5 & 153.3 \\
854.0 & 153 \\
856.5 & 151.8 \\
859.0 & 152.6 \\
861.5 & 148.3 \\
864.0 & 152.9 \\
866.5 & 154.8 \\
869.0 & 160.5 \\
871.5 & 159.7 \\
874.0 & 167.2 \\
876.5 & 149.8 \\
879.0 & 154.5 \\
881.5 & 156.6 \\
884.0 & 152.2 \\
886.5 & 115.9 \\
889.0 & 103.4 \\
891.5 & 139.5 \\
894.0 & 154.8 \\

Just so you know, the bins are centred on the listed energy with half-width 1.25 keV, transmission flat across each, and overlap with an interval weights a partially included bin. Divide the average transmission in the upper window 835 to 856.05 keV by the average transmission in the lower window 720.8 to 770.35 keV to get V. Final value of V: 1.06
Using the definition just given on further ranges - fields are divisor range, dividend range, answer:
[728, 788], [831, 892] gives 1.02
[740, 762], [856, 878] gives 1.08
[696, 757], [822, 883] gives 1.05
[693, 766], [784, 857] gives 1.03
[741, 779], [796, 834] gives 1.03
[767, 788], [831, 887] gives 1.03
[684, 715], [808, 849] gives 1.03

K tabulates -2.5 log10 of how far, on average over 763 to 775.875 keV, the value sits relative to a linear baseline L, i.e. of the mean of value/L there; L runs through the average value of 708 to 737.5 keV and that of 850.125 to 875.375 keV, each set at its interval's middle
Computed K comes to 0.021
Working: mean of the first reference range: 148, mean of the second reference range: 155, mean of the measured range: 148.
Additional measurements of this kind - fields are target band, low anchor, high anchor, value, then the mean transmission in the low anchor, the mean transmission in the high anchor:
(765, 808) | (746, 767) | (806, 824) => -0.024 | 144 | 148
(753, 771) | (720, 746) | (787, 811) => 0.034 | 148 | 150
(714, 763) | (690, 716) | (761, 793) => 0.011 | 148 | 148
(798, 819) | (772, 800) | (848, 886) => 0.009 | 149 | 154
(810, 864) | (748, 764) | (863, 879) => 0.008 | 144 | 157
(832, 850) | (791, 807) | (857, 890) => -0.040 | 151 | 149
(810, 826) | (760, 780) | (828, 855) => 0.025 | 146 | 154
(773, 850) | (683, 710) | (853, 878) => 0.011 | 147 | 155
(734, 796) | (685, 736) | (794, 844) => 0.021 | 148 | 152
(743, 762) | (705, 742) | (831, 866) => 0.043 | 148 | 154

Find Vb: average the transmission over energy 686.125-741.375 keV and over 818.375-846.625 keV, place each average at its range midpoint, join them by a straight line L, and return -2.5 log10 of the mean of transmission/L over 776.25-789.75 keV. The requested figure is 0.02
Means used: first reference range 148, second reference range 154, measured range 148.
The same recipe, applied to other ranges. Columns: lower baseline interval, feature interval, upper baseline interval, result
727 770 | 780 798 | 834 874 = 0.008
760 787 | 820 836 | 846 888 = -0.020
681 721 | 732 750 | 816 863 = 0.013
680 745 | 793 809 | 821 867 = 0.005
